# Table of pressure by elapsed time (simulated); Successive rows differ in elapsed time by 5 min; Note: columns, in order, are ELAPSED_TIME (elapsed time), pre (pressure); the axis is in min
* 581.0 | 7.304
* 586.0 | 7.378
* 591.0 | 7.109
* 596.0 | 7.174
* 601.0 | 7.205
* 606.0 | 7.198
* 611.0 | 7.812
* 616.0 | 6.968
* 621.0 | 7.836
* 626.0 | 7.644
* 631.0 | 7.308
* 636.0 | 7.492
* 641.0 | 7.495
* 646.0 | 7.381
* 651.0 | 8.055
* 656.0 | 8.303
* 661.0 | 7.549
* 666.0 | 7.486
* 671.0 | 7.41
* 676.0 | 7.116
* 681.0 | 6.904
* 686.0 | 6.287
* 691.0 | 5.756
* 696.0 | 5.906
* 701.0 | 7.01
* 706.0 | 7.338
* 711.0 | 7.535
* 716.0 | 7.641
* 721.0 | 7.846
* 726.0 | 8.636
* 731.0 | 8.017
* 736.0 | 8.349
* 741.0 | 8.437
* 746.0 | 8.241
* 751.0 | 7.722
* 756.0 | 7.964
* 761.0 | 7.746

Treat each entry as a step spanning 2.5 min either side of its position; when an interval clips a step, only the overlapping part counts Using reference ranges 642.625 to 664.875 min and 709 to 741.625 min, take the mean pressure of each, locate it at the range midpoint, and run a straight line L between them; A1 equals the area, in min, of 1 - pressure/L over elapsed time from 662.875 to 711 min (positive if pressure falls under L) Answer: 6.5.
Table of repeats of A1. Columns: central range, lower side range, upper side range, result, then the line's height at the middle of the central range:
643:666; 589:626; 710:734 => -0.5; 7.61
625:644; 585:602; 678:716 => -1.2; 7.02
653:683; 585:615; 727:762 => 0.7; 7.68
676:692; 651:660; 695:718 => 2.3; 7.57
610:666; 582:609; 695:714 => -3.5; 7.16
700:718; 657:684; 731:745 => 1.1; 7.89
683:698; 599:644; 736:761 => 3.4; 7.79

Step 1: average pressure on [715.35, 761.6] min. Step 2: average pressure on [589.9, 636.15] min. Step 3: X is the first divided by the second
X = 1.10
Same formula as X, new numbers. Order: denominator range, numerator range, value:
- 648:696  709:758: 1.13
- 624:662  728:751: 1.07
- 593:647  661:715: 0.94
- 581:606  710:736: 1.11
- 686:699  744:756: 1.34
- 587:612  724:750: 1.14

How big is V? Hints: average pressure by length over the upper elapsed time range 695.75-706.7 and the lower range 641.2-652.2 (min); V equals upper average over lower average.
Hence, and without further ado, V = 0.9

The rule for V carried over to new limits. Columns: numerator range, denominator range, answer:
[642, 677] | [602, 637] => 1.02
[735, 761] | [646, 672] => 1.04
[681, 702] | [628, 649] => 0.84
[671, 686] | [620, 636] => 0.92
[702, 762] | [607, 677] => 1.05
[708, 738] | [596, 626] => 1.08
